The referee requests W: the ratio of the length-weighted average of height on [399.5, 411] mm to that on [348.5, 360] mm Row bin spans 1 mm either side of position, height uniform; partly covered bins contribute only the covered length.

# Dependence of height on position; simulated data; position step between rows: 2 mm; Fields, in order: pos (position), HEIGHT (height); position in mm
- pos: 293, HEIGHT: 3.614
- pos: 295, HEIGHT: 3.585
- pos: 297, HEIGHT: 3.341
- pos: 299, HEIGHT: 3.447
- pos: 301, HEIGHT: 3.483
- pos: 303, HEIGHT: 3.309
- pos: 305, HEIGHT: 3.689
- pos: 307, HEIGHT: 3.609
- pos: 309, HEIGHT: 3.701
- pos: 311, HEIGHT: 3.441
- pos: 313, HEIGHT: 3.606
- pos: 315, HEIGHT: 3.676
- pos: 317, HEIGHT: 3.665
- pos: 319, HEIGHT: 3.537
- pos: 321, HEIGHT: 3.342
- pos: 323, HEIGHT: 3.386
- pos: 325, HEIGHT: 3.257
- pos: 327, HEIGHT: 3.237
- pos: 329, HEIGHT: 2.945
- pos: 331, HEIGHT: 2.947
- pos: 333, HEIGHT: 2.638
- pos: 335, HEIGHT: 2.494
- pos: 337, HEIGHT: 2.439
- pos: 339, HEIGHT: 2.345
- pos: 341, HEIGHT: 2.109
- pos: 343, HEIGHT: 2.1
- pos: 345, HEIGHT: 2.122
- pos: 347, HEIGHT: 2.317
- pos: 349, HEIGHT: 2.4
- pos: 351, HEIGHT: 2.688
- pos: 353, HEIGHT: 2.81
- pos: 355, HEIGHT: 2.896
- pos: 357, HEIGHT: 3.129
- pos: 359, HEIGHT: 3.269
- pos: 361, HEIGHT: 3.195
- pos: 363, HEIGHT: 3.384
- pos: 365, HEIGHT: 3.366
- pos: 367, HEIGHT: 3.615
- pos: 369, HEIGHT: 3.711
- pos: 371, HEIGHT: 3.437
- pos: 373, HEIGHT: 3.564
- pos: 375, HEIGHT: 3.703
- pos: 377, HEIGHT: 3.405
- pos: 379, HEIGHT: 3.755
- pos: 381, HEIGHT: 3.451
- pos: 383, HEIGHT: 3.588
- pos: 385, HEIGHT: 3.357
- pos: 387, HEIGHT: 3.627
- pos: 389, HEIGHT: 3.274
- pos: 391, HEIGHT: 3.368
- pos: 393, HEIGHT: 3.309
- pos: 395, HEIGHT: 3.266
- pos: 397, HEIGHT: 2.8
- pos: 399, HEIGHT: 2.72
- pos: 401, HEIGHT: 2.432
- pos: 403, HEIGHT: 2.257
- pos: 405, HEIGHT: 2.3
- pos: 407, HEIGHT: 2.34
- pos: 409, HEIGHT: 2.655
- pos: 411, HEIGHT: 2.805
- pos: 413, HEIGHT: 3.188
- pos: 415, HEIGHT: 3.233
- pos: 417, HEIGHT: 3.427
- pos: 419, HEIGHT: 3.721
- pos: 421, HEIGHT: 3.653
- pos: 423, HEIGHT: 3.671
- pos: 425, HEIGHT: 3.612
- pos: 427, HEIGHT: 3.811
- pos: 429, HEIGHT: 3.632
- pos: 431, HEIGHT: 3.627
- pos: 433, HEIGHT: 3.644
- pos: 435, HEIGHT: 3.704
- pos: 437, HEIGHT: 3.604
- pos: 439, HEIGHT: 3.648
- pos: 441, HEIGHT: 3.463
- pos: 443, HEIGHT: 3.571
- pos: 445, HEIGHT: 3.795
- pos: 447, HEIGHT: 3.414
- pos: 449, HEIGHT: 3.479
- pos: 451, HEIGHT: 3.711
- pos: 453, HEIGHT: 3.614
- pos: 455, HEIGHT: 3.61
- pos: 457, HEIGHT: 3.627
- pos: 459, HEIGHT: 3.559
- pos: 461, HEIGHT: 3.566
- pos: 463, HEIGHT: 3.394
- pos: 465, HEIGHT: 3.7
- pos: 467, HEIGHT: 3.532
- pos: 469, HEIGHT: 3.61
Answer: 0.85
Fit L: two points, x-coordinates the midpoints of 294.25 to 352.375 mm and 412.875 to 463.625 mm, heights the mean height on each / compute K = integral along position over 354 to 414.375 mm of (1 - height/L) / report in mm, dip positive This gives 2.8 mm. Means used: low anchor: 3.06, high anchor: 3.58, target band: 3.17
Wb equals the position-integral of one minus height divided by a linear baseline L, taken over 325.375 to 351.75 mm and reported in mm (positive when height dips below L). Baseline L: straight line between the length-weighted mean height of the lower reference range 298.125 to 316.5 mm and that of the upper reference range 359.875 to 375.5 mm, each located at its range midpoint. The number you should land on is 7.4 mm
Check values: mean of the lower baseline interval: 3.56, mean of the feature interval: 2.54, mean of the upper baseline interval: 3.49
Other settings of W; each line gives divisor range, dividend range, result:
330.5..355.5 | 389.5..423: 1.21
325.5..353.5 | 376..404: 1.25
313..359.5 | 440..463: 1.25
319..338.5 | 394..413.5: 0.89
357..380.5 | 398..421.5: 0.83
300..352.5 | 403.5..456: 1.13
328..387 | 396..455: 1.09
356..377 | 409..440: 1.02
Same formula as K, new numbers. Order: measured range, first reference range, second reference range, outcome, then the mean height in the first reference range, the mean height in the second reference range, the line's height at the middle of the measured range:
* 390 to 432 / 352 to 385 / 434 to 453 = 4.5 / 3.39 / 3.6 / 3.51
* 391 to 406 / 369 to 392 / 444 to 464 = 3.2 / 3.51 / 3.58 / 3.53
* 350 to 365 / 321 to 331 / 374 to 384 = 1.5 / 3.19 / 3.58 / 3.42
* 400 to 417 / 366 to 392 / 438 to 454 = 4.1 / 3.53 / 3.59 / 3.55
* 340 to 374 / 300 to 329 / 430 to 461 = 5.5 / 3.48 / 3.6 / 3.52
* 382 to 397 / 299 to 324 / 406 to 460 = 0.6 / 3.53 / 3.47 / 3.5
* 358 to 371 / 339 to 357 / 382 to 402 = -3.3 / 2.46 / 3.17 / 2.73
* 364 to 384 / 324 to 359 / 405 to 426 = -4.6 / 2.66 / 3.19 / 2.89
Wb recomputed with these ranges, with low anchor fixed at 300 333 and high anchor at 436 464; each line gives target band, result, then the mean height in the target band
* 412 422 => 0.3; 3.44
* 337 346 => 3.2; 2.2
